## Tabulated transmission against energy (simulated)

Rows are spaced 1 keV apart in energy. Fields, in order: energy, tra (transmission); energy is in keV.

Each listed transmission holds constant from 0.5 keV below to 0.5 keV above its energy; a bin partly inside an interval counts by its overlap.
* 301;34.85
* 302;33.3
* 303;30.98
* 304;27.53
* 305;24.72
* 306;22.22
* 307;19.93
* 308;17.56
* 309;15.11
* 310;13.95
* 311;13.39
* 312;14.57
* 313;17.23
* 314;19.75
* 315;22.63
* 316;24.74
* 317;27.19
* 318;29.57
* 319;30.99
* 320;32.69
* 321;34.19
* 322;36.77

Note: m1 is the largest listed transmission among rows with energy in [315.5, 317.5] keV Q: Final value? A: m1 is 27.19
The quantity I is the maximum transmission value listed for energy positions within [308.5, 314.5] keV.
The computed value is 19.75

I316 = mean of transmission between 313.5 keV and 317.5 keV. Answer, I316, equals 23.6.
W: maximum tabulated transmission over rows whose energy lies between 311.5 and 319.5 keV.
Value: 30.99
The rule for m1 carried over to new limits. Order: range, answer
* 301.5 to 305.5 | 33.3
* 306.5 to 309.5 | 19.93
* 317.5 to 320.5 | 32.69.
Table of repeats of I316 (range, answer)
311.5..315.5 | 18.5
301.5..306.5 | 27.8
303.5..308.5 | 22.4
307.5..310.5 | 15.5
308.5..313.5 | 14.8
